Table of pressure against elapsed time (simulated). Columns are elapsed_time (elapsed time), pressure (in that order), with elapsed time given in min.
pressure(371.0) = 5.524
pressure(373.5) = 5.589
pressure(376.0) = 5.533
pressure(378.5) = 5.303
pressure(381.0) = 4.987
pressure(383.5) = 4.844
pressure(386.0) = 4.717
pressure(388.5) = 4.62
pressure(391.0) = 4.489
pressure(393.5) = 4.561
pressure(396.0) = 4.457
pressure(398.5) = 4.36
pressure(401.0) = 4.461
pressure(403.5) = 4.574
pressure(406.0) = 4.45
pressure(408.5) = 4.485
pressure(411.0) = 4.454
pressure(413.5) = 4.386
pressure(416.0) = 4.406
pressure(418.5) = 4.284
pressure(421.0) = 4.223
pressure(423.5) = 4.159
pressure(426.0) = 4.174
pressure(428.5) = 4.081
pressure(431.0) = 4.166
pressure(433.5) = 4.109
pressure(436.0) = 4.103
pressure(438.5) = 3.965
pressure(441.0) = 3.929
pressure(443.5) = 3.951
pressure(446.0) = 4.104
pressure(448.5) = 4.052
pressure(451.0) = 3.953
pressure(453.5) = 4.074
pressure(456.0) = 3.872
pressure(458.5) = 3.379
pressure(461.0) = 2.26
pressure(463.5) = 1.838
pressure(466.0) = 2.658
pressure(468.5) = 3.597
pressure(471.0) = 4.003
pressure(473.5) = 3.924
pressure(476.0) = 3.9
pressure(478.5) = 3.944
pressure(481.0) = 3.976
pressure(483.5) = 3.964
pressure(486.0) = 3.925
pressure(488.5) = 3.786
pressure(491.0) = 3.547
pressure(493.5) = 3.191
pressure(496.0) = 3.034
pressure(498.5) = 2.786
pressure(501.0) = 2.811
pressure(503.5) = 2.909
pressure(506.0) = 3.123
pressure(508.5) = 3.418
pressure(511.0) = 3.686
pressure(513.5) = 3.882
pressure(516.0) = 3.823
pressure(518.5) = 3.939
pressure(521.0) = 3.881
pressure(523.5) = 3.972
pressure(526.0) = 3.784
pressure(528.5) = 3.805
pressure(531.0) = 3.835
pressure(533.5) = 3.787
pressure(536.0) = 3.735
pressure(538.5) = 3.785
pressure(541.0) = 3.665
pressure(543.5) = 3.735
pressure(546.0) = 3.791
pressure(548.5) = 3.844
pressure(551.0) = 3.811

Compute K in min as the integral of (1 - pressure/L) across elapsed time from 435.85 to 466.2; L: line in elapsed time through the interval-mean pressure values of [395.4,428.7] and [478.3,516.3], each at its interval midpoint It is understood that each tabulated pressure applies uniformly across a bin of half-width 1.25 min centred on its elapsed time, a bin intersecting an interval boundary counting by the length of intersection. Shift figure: 3.10 min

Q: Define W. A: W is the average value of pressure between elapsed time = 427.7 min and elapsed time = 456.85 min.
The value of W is 4.03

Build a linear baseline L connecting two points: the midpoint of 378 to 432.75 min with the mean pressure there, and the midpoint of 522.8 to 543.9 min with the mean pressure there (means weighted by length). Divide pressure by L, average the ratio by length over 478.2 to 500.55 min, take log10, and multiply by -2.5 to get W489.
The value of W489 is 0.14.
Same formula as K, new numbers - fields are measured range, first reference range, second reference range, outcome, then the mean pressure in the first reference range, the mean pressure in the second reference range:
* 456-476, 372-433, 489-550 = 4.1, 4.57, 3.58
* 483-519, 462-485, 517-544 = 2.3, 3.52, 3.81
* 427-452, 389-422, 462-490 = -0.1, 4.44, 3.58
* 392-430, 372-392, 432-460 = 1.4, 5.02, 3.94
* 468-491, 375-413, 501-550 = 0.8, 4.67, 3.68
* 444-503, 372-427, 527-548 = 9.4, 4.62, 3.77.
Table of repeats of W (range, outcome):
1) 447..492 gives 3.59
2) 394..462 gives 4.12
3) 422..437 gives 4.13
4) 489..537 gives 3.53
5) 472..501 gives 3.6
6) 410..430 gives 4.27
